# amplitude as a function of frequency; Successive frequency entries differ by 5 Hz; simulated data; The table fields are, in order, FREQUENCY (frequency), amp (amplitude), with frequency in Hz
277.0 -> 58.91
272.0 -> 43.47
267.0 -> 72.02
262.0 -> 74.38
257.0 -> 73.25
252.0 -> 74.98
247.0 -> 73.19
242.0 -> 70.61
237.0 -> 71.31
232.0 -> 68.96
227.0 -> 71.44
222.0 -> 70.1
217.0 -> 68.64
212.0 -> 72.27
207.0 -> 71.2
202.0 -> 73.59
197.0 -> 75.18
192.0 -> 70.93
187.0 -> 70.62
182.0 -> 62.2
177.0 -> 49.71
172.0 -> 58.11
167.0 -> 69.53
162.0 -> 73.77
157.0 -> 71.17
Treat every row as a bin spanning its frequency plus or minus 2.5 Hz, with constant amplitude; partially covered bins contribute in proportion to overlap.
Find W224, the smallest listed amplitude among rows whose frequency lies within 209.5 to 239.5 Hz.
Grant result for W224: 68.64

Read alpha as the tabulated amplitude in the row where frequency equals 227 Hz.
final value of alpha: 71.44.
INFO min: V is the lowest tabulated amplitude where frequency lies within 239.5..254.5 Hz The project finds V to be 70.61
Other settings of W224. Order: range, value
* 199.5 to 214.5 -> 71.2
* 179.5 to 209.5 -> 62.2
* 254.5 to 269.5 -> 72.02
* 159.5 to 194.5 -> 49.71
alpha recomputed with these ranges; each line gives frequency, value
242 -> 70.61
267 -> 72.02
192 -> 70.93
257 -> 73.25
